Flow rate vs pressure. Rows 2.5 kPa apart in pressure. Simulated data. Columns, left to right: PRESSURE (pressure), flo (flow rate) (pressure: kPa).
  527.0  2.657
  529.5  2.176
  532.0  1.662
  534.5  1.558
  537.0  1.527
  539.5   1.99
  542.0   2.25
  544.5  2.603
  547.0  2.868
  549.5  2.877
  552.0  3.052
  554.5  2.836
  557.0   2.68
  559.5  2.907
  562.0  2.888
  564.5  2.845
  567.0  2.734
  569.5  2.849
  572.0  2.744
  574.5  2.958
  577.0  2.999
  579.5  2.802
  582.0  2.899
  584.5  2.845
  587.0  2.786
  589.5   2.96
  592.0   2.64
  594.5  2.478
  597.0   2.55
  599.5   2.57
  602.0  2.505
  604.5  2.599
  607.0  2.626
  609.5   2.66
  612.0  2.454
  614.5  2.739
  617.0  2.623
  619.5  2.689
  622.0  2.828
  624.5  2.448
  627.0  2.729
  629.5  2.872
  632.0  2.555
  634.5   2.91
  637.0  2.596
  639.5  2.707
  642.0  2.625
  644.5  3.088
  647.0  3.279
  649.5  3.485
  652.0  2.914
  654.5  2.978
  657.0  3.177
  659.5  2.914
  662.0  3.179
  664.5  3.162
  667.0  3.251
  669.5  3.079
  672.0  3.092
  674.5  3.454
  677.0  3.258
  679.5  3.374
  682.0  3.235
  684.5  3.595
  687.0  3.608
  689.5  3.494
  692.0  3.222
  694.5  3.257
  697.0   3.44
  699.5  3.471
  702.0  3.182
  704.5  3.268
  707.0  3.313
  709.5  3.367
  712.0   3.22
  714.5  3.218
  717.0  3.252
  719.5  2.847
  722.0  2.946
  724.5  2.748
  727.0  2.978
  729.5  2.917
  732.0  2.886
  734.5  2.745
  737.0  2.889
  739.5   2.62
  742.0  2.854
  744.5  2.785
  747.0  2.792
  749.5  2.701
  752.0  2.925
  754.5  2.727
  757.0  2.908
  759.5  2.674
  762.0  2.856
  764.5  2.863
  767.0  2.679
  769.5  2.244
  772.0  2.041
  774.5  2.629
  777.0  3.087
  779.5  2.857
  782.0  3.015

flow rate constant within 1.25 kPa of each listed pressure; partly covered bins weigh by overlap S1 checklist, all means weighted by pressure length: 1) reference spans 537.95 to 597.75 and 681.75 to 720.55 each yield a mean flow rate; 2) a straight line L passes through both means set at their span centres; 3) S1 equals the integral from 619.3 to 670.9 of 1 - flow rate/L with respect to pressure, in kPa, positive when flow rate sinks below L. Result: 2.5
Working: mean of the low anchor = 2.75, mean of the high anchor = 3.32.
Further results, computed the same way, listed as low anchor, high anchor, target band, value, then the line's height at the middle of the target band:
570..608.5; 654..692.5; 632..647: 1.2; 3.05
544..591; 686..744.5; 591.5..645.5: 5.2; 2.94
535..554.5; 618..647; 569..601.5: -2.3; 2.59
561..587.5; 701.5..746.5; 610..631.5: 1.7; 2.9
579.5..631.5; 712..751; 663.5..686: -3.9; 2.79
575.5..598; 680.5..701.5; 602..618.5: 1.8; 2.92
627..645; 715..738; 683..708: -4.6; 2.86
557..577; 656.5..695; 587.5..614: 3.2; 2.98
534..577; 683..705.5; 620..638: 1.9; 3.03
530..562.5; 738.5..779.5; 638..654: -2.8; 2.56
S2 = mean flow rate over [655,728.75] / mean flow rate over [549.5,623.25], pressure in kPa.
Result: 1.2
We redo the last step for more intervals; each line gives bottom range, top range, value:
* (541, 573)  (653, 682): 1.14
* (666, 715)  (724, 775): 0.82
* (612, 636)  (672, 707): 1.25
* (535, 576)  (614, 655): 1.07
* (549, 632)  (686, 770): 1.09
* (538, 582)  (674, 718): 1.21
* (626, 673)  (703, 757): 0.99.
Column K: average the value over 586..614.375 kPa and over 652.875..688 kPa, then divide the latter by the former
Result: 1.23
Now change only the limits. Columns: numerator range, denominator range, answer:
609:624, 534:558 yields 1.08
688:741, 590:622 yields 1.19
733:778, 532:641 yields 1.03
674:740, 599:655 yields 1.15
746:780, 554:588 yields 0.95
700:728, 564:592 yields 1.10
